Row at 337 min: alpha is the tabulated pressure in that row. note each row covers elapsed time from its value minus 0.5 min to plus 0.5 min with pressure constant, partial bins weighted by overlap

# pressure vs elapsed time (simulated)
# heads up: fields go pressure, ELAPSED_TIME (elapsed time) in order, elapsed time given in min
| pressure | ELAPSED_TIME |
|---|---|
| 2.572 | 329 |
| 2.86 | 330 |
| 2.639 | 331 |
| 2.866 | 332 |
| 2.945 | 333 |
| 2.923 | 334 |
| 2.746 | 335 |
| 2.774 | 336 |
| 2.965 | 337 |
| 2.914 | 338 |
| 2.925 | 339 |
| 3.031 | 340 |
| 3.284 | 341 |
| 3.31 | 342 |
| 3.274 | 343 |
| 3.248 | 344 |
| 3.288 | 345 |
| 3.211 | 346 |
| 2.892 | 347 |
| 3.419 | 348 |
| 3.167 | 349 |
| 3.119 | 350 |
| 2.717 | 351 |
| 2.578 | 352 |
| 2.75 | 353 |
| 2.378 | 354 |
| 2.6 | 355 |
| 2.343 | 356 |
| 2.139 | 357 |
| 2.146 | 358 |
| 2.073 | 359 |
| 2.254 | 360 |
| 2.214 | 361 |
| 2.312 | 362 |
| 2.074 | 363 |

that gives 2.965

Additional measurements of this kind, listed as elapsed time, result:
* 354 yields 2.378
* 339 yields 2.925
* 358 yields 2.146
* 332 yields 2.866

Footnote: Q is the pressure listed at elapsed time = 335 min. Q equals 2.746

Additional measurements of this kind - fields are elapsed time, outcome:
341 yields 3.284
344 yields 3.248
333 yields 2.945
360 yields 2.254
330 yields 2.86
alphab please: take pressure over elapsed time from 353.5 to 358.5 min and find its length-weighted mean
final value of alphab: 2.32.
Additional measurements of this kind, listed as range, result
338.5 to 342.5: 3.14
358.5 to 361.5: 2.18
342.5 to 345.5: 3.27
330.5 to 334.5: 2.84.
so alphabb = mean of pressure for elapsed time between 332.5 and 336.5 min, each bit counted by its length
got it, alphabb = 2.85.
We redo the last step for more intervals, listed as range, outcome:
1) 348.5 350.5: 3.14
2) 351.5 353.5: 2.66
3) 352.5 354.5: 2.56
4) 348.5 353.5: 2.87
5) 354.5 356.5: 2.47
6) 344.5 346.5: 3.25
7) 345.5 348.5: 3.17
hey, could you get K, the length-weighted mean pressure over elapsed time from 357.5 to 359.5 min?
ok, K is 2.11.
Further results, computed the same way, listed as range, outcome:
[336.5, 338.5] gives 2.94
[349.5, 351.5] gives 2.92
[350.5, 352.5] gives 2.65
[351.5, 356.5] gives 2.53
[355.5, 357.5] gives 2.24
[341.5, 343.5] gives 3.29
